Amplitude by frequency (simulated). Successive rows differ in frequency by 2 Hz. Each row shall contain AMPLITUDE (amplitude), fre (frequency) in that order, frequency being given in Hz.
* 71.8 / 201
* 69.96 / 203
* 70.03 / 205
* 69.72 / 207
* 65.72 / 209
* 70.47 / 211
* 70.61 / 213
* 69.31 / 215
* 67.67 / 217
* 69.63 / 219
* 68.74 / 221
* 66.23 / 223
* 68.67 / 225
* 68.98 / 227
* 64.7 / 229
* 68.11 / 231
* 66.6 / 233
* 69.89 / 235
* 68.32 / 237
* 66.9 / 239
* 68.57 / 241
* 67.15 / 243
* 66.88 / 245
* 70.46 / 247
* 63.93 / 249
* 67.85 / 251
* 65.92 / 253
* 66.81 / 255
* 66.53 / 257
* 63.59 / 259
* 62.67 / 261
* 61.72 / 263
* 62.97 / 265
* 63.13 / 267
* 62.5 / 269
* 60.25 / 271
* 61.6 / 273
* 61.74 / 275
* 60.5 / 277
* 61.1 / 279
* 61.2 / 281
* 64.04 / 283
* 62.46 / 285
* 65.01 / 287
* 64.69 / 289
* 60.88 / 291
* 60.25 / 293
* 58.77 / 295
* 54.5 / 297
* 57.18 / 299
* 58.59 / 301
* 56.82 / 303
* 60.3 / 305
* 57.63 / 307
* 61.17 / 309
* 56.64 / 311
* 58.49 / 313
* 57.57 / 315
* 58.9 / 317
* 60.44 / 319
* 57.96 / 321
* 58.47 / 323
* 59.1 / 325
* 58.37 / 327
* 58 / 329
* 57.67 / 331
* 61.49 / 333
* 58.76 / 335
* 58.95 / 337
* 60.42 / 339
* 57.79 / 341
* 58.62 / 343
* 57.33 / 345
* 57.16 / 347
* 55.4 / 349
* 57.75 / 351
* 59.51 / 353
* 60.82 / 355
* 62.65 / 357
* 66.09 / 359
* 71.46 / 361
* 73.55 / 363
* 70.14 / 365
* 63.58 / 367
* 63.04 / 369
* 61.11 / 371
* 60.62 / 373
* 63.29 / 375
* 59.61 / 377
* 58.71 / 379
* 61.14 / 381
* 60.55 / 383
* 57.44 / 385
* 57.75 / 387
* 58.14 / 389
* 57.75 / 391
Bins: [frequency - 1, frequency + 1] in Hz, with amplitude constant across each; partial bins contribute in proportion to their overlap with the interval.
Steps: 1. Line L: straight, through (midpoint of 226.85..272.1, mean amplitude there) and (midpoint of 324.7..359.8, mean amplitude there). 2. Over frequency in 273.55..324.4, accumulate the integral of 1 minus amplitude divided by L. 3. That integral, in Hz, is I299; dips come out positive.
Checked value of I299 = 2.0 Hz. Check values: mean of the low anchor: 65.8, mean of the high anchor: 59.2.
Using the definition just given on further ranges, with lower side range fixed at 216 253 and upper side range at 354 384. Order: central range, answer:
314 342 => 2.63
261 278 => 1.23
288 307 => 1.97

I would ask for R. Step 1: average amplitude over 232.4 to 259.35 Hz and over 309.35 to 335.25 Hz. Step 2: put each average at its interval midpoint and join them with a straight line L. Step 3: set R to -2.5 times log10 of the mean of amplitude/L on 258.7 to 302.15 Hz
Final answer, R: 0.04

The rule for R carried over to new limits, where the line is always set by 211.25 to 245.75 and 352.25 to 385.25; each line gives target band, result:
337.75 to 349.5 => 0.11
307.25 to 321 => 0.11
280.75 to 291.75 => 0.05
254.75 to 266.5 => 0.05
